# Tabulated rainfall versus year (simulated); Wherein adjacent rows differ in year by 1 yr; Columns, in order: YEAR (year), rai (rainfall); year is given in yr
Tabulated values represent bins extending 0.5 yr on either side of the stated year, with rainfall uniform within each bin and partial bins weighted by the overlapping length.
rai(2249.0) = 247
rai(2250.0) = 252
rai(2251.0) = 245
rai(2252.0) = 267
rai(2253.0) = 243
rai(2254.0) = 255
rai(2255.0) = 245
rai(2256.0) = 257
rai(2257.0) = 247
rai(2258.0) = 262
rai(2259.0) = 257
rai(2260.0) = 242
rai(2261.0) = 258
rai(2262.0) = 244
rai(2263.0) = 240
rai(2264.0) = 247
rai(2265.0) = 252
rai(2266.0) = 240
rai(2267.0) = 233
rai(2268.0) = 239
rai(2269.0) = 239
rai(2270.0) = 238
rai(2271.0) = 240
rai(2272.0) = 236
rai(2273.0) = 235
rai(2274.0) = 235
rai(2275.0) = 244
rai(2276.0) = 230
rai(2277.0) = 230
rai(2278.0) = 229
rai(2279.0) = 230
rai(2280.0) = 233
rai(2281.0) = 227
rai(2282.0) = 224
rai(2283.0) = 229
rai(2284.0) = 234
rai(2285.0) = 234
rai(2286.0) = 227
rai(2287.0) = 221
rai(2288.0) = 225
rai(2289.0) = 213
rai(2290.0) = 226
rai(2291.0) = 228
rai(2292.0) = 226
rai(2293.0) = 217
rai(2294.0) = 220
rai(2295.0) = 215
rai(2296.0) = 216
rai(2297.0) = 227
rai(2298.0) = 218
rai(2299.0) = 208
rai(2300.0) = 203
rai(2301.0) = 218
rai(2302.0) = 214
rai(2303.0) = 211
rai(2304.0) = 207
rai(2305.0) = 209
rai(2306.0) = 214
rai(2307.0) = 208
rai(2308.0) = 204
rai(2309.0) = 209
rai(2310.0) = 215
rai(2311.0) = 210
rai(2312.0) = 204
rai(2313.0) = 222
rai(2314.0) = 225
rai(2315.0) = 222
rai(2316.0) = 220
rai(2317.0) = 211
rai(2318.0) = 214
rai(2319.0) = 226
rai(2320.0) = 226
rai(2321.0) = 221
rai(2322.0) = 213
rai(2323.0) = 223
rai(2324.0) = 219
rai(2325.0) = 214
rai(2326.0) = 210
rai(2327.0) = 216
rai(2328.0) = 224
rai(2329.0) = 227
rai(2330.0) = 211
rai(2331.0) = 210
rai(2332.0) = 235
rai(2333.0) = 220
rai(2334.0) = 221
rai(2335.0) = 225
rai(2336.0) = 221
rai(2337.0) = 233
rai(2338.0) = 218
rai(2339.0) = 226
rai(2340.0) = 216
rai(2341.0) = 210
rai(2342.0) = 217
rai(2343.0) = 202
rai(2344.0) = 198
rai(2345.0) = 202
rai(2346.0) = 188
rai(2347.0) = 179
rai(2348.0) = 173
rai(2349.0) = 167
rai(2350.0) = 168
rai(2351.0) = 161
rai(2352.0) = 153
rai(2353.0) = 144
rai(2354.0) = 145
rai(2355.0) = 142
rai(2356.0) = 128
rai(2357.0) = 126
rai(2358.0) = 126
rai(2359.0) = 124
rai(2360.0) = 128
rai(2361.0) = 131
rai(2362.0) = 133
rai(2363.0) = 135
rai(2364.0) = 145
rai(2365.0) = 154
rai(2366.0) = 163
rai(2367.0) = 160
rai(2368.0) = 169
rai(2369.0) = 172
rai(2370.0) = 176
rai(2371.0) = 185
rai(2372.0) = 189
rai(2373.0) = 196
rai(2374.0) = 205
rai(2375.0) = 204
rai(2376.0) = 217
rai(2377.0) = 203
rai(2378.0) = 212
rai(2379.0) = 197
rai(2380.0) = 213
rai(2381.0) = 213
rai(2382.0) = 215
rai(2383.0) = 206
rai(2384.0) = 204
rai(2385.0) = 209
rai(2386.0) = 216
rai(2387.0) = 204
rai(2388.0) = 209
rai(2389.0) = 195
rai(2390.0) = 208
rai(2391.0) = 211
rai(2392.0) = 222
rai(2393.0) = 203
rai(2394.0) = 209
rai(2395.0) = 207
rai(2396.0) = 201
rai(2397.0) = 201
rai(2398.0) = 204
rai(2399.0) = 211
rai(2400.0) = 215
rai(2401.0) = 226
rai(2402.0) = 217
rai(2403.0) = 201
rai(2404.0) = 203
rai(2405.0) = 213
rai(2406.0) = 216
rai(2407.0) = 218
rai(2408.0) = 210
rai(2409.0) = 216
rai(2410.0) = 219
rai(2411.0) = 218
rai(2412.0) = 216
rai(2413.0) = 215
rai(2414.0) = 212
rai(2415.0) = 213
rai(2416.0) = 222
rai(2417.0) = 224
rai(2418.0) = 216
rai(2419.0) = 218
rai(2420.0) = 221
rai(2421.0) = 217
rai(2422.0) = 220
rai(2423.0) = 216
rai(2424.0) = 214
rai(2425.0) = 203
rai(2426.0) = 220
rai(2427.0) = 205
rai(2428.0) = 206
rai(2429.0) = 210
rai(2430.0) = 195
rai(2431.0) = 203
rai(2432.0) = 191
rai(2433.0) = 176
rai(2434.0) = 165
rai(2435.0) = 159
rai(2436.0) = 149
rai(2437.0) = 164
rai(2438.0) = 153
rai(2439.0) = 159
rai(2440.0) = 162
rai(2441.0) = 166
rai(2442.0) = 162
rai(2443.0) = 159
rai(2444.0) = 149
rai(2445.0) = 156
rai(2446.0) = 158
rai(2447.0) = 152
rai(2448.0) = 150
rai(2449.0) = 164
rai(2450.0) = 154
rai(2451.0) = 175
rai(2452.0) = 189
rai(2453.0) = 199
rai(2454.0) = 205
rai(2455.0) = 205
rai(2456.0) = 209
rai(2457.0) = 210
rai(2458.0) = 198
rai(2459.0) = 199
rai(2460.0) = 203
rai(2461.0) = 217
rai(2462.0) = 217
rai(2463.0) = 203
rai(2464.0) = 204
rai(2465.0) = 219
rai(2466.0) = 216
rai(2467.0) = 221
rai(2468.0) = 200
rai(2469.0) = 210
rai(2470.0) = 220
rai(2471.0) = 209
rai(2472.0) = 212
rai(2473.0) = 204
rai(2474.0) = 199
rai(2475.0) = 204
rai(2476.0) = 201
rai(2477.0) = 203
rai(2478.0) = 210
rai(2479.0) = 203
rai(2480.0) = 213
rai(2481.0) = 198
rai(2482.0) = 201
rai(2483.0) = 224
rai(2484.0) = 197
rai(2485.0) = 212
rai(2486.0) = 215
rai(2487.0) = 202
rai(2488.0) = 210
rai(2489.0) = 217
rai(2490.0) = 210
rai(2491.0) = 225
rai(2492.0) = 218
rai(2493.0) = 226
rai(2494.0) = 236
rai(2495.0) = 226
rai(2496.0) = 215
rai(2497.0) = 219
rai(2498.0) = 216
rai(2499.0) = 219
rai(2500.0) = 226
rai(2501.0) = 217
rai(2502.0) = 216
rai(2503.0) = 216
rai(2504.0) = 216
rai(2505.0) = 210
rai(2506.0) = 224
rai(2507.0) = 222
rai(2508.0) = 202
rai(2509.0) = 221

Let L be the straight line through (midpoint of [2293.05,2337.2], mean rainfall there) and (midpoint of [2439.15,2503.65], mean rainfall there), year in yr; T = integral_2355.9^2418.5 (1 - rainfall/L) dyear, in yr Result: 4.4 yr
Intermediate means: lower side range 217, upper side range 201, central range 195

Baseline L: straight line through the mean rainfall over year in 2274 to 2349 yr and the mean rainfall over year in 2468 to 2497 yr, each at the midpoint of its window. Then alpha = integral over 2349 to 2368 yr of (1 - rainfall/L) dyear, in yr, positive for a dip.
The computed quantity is 6.3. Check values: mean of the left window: 217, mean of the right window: 211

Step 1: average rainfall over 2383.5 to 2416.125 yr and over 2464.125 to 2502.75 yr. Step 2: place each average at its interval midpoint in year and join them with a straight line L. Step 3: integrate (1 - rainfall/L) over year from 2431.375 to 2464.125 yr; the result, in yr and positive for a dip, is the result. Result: 5.25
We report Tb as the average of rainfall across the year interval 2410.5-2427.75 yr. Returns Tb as 216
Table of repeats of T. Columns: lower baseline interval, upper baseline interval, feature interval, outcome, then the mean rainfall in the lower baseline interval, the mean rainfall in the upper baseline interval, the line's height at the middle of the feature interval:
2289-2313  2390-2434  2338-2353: 1.7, 214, 210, 213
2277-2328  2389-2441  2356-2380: 4.8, 219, 203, 210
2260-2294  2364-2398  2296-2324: 0.9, 233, 198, 222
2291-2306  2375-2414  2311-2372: 6.7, 215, 210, 213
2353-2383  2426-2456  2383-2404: -4.5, 169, 175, 171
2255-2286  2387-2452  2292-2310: 1.3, 239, 196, 231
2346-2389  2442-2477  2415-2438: -1.7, 174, 194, 187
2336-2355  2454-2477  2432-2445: 2.7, 188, 208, 204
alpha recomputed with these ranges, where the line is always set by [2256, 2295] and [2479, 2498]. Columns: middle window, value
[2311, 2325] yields 0.8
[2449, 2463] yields 1.3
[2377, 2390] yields 1.0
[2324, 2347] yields 1.4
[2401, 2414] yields 0.5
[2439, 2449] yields 2.8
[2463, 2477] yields 0.5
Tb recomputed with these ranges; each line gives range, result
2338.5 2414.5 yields 190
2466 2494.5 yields 211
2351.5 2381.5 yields 166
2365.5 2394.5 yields 199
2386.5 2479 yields 199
